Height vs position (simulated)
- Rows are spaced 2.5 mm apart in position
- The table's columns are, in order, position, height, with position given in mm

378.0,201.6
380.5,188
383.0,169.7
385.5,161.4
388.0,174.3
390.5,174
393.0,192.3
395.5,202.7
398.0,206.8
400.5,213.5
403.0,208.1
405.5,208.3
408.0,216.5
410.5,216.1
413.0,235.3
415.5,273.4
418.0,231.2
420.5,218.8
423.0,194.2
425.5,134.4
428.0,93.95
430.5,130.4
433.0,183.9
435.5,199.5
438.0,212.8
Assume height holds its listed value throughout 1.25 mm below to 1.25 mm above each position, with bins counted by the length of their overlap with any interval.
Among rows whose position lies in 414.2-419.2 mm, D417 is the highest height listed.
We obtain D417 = 273.4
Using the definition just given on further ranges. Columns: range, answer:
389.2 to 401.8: 213.5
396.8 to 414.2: 235.3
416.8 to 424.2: 231.2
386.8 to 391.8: 174.3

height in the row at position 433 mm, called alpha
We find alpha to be 183.9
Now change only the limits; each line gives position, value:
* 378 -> 201.6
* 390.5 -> 174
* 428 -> 93.95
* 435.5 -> 199.5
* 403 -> 208.1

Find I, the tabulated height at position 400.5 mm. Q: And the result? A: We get 213.5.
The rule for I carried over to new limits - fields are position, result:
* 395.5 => 202.7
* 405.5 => 208.3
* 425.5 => 134.4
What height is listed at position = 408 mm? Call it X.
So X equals 216.5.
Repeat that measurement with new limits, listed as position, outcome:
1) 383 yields 169.7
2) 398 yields 206.8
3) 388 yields 174.3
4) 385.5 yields 161.4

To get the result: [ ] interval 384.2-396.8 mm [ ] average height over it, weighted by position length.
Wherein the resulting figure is 181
